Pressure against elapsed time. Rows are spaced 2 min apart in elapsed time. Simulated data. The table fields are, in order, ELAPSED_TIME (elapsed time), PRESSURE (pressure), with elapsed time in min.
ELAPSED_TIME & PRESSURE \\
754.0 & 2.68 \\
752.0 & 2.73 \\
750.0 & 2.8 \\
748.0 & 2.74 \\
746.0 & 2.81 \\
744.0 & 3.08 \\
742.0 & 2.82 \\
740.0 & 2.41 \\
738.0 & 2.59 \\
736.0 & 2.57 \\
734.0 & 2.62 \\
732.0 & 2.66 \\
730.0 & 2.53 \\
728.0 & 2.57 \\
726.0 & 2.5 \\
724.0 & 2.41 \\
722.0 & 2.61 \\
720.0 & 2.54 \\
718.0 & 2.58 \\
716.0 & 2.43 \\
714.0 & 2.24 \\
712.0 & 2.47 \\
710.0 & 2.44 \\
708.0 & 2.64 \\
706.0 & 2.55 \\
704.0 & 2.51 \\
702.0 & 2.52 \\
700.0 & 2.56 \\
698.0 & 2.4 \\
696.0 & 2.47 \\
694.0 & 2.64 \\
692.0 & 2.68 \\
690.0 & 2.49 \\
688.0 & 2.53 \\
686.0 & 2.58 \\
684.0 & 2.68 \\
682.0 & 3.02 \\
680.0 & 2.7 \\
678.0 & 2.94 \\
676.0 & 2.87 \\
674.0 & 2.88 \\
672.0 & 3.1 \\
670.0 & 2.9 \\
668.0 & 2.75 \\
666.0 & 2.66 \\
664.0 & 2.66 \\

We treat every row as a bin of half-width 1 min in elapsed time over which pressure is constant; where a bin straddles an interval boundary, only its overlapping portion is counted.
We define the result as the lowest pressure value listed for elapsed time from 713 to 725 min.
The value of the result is 2.24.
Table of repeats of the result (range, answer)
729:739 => 2.53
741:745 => 2.82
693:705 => 2.4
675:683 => 2.7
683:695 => 2.49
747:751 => 2.74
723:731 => 2.41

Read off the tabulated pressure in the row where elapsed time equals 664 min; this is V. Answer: 2.66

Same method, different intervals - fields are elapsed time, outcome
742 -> 2.82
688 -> 2.53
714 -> 2.24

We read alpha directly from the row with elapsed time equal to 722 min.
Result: 2.61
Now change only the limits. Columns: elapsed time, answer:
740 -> 2.41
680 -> 2.7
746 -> 2.81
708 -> 2.64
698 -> 2.4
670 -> 2.9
